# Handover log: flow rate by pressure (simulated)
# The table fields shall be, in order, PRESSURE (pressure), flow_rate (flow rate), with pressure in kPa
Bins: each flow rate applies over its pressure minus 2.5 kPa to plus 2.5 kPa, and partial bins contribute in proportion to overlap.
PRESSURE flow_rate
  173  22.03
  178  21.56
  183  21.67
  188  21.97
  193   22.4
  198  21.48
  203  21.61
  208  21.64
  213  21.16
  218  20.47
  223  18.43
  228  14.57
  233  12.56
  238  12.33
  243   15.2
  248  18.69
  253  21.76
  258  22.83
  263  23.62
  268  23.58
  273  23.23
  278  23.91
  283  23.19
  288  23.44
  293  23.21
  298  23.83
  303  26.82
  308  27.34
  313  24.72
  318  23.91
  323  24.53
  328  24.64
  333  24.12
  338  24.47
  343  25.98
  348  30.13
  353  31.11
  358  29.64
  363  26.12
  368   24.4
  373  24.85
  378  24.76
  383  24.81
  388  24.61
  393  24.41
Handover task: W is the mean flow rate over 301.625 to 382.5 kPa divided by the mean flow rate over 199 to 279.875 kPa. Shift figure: 1.32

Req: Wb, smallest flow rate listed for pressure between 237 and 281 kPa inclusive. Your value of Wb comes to 12.33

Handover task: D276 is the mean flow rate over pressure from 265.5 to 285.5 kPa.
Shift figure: 23.5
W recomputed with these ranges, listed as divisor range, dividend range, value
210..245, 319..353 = 1.58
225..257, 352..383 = 1.63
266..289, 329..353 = 1.13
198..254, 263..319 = 1.34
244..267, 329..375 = 1.25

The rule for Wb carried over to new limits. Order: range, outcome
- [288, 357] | 23.21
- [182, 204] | 21.48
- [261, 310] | 23.19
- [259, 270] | 23.58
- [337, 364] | 24.47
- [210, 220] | 20.47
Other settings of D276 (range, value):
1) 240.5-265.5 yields 20.4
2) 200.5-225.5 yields 20.7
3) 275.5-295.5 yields 23.4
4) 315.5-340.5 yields 24.3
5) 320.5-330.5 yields 24.6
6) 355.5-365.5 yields 27.9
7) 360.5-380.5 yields 25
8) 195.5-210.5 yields 21.6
